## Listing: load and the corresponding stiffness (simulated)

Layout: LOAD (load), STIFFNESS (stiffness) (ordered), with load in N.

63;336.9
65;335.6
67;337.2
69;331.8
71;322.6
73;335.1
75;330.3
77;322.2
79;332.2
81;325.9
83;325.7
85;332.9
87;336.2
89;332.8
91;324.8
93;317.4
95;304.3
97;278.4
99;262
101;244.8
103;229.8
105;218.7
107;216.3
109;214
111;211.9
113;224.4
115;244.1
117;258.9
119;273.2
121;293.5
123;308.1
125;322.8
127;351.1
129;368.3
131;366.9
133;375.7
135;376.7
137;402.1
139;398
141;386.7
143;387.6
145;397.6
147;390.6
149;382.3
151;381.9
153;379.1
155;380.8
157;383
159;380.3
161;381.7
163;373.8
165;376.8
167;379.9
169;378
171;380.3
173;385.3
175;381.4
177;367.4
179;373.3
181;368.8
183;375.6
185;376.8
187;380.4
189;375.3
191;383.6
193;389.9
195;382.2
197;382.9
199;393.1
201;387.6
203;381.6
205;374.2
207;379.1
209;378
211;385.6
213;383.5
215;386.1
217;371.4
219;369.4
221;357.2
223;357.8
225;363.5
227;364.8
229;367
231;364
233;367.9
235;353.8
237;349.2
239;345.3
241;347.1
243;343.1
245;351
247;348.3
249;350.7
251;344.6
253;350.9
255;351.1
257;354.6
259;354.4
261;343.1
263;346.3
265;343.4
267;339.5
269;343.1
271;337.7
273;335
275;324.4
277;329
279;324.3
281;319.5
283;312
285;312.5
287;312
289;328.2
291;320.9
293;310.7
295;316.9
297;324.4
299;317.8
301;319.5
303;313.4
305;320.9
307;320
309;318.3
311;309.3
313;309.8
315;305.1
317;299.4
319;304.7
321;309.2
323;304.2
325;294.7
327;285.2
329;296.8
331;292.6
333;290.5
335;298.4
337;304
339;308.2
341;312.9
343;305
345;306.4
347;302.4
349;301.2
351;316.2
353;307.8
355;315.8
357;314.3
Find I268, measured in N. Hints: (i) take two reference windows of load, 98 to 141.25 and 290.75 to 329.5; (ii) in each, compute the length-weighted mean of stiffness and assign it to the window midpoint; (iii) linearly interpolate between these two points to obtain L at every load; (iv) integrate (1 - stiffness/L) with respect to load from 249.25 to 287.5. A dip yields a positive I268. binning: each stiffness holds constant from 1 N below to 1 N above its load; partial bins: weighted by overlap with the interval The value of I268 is -3.7 N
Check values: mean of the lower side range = 296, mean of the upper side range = 310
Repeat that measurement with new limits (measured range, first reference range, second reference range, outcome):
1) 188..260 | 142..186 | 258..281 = -2.1 N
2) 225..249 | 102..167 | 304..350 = -2.8 N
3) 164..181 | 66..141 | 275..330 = -3.7 N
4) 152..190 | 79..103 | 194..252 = -3.9 N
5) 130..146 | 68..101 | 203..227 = -2.2 N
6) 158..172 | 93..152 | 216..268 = -2.2 N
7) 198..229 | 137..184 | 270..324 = -1.6 N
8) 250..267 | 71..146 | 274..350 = -2.1 N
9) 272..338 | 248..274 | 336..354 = 2.8 N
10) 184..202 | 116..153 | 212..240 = -1.1 N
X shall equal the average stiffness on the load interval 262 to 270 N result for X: 343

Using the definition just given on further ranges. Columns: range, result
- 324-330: 292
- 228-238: 360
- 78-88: 331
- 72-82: 329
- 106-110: 215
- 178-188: 375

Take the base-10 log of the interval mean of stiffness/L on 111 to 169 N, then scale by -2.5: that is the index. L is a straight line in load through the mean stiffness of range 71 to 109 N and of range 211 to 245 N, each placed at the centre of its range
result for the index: -0.10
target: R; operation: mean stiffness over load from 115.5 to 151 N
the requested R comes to 354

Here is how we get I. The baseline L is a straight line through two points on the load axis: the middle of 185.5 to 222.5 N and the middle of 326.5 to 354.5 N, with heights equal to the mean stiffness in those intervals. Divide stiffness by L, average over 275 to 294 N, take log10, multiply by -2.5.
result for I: 0.05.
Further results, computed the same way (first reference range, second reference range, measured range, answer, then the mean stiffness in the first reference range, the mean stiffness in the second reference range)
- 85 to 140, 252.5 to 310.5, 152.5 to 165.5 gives -0.23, 299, 329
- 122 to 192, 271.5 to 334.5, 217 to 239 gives -0.05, 376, 312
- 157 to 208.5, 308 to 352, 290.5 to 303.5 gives 0.01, 380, 303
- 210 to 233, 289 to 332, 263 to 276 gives 0.00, 370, 310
